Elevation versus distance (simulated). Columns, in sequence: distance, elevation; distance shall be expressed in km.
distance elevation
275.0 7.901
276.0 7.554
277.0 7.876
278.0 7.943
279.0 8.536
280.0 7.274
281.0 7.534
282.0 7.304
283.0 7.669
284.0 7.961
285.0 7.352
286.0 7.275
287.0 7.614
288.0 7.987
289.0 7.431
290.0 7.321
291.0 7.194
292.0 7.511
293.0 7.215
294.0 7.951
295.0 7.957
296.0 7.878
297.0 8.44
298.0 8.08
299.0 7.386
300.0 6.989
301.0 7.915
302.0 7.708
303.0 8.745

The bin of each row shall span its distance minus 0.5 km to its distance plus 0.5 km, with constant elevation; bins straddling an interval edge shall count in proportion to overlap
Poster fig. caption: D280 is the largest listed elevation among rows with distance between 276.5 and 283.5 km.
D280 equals 8.536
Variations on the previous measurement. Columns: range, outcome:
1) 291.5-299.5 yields 8.44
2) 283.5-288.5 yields 7.987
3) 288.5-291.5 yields 7.431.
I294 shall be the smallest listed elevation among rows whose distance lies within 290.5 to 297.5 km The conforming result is 7.194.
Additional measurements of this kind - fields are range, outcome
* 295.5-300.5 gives 6.989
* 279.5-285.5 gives 7.274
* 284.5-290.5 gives 7.275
